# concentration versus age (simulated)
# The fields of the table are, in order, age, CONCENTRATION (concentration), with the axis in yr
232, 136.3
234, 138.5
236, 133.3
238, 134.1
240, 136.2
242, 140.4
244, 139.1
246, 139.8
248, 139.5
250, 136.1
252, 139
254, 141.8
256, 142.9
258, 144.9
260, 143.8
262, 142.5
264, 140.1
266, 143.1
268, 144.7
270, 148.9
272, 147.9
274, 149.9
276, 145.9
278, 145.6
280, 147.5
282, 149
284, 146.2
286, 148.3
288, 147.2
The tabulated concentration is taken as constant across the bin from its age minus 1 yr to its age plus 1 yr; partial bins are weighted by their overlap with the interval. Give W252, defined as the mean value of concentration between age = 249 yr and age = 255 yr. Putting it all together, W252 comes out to 139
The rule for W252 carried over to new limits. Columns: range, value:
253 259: 143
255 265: 143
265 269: 144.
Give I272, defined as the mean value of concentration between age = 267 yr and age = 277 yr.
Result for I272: 147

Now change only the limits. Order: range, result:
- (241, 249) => 140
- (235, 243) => 136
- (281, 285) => 148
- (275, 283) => 147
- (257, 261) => 144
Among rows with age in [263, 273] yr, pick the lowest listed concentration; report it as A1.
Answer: 140.1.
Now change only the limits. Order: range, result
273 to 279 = 145.6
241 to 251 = 136.1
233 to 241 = 133.3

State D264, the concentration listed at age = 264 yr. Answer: 140.1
